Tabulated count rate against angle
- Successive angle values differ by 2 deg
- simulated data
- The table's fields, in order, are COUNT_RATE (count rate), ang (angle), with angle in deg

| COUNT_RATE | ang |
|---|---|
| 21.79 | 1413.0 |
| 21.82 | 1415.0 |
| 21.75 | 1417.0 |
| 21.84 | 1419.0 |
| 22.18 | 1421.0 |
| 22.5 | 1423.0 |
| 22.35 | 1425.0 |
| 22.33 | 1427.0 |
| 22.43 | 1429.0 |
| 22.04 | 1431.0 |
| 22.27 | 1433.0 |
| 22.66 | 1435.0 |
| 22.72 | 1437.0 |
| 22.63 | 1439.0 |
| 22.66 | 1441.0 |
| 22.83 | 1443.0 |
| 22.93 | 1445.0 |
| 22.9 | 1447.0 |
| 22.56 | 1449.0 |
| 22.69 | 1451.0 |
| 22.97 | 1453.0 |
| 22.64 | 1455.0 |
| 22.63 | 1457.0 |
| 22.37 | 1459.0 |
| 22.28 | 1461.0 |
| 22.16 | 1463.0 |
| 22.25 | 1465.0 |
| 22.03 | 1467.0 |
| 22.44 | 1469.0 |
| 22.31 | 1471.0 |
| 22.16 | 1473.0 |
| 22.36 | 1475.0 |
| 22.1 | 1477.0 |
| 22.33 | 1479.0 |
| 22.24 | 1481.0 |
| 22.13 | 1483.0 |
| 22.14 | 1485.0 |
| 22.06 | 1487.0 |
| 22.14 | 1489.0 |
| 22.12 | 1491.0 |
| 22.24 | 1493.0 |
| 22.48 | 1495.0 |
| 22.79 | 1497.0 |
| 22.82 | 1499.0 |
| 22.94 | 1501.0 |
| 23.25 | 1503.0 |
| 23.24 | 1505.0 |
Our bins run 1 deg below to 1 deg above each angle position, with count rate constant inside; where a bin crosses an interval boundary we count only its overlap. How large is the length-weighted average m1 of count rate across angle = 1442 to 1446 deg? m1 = 22.9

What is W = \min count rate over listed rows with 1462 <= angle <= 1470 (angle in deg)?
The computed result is 22.03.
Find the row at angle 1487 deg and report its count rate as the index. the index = 22.06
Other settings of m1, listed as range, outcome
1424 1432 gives 22.3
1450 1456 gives 22.8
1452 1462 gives 22.6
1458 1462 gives 22.3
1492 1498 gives 22.5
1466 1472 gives 22.3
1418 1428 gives 22.2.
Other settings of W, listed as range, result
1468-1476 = 22.16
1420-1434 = 22.04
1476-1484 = 22.1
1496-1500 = 22.79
